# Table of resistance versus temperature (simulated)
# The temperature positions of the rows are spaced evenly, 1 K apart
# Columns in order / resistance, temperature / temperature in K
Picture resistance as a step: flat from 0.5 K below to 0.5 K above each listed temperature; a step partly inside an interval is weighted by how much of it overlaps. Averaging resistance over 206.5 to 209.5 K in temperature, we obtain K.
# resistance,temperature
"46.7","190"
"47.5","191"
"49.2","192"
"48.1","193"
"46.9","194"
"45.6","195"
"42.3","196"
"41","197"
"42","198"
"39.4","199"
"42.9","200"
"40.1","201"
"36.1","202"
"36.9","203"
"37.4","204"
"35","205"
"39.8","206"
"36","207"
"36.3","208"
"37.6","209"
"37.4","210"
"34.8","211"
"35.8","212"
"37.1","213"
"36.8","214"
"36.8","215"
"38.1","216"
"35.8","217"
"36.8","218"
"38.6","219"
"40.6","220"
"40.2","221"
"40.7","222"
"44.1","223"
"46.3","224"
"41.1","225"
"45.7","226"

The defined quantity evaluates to 36.6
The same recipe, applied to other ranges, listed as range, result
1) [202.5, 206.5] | 37.3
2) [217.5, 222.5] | 39.4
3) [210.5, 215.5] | 36.3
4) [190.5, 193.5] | 48.3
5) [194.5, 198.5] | 42.7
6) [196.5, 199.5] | 40.8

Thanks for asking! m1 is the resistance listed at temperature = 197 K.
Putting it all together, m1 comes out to 41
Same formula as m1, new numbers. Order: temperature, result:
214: 36.8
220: 40.6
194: 46.9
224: 46.3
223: 44.1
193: 48.1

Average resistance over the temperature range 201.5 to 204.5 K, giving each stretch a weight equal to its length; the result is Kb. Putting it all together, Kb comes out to 36.8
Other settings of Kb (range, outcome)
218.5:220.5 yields 39.6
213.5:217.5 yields 36.9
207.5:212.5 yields 36.4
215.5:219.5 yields 37.3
